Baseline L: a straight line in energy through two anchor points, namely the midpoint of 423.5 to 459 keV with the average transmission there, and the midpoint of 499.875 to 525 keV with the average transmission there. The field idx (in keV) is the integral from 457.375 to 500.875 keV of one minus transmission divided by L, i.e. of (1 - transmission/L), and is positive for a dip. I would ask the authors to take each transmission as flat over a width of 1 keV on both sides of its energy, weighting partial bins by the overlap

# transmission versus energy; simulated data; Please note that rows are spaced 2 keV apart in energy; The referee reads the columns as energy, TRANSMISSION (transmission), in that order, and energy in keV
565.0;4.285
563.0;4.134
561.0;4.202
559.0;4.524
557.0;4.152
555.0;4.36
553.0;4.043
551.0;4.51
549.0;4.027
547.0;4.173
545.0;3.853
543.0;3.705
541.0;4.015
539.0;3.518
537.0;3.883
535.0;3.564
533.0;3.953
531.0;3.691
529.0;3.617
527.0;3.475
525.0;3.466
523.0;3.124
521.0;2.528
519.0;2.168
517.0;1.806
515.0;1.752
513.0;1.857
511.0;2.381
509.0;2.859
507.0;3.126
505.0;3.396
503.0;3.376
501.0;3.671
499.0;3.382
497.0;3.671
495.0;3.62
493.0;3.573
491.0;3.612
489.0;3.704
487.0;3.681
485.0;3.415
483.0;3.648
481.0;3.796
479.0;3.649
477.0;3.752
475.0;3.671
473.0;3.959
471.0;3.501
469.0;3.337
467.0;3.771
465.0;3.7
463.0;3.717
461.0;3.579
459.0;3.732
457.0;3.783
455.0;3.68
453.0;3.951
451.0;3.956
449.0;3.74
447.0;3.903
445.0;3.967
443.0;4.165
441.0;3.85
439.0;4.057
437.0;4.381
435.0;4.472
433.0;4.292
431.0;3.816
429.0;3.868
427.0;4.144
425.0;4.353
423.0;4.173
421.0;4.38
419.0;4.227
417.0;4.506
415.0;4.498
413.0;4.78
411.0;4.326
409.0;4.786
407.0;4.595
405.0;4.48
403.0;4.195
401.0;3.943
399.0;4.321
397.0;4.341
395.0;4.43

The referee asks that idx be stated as -4.5 keV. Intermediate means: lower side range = 4.02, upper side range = 2.71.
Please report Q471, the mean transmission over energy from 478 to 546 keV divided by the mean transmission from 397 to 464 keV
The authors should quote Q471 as 0.8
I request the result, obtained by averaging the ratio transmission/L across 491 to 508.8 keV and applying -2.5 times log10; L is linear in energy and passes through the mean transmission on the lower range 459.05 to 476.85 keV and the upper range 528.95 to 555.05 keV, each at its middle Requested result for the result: 0.09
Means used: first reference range 3.66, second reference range 3.92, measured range 3.46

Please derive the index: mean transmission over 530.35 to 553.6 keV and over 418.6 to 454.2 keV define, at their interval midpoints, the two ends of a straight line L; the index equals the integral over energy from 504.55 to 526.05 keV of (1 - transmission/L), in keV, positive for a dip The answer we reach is 7.5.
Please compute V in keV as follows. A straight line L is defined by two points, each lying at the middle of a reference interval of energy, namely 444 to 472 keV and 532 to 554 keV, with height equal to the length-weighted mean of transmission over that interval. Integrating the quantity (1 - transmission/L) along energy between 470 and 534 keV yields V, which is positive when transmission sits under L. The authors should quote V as 9.28 keV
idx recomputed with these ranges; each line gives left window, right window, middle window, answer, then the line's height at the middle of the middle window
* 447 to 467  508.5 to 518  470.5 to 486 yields -2.71 keV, 3.13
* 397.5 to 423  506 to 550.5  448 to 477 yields 1.20 keV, 3.88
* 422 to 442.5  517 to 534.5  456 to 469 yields 0.49 keV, 3.83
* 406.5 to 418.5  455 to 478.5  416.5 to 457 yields 0.86 keV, 4.17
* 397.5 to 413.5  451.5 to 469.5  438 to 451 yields -0.11 keV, 3.92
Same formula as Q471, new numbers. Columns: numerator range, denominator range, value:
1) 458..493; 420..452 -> 0.89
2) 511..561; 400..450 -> 0.82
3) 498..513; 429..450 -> 0.76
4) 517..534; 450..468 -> 0.84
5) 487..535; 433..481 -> 0.82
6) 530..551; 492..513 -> 1.20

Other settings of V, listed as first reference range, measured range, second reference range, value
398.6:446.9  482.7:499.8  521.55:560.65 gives 1.9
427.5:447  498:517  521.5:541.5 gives 4.7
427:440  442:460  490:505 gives 0.5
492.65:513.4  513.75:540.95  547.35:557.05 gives 4.3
